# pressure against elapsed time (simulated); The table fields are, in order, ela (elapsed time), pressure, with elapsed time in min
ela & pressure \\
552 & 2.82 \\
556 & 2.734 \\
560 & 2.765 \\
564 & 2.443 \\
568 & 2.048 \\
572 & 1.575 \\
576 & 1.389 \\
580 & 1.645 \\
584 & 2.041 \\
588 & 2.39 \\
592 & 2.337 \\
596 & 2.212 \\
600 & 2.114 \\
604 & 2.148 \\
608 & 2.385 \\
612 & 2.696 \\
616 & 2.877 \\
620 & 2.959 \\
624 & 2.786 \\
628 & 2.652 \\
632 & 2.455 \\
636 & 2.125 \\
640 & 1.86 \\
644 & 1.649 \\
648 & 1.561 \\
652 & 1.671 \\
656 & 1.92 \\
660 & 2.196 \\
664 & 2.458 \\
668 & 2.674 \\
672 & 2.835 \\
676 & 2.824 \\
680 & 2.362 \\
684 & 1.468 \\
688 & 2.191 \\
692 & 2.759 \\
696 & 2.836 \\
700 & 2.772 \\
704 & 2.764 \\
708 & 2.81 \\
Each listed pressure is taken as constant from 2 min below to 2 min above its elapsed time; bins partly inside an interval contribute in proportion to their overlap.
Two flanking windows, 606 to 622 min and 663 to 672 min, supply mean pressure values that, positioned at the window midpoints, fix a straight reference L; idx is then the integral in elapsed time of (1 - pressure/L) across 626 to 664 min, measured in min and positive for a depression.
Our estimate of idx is 9.1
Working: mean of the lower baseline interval 2.73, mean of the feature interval 2.03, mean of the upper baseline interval 2.64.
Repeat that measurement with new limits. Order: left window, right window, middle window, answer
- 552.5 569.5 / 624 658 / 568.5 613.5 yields 5.0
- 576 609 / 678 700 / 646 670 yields 2.1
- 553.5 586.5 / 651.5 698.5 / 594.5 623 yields -3.9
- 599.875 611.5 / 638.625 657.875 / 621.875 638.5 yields -4.4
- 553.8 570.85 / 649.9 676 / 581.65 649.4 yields 2.2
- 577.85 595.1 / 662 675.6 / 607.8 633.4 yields -4.1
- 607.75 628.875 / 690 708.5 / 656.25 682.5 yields 2.7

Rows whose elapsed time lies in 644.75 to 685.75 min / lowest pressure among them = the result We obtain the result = 1.468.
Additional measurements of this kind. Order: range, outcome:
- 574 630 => 1.389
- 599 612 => 2.114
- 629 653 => 1.561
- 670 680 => 2.362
